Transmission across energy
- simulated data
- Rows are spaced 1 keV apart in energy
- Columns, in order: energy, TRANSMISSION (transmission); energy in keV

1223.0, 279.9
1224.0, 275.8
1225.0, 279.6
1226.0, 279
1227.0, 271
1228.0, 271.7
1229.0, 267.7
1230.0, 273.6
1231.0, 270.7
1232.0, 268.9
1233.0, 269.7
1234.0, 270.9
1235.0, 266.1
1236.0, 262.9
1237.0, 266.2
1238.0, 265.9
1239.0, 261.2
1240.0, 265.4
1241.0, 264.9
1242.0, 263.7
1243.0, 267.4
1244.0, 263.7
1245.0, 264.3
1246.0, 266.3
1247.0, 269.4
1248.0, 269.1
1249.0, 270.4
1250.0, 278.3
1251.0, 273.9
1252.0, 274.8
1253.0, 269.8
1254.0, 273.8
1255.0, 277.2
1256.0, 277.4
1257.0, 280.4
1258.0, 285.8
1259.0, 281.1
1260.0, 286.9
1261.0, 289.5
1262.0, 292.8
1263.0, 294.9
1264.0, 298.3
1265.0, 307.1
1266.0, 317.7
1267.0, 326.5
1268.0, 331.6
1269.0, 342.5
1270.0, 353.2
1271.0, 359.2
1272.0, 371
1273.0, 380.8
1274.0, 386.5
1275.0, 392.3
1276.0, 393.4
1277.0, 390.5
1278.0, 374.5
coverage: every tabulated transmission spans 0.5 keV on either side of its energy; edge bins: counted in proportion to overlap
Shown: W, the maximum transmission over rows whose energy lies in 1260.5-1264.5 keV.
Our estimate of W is 298.3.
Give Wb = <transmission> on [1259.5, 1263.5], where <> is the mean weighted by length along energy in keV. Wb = 291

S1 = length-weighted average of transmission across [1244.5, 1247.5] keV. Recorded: 267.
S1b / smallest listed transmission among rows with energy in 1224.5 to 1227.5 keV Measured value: 271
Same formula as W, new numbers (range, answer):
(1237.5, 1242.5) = 265.9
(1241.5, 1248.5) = 269.4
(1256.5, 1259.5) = 285.8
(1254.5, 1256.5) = 277.4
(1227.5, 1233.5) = 273.6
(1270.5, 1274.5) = 386.5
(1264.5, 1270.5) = 353.2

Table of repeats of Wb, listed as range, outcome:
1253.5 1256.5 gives 276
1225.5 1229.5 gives 272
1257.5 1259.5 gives 283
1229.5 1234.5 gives 271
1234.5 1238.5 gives 265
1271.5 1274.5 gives 379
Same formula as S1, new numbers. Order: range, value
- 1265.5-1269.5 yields 330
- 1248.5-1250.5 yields 274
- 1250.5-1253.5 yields 273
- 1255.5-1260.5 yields 282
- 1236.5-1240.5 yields 265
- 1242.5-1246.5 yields 265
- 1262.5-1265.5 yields 300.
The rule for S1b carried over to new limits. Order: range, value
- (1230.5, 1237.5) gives 262.9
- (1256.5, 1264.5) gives 280.4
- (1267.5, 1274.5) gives 331.6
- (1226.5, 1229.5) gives 267.7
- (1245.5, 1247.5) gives 266.3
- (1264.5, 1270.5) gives 307.1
